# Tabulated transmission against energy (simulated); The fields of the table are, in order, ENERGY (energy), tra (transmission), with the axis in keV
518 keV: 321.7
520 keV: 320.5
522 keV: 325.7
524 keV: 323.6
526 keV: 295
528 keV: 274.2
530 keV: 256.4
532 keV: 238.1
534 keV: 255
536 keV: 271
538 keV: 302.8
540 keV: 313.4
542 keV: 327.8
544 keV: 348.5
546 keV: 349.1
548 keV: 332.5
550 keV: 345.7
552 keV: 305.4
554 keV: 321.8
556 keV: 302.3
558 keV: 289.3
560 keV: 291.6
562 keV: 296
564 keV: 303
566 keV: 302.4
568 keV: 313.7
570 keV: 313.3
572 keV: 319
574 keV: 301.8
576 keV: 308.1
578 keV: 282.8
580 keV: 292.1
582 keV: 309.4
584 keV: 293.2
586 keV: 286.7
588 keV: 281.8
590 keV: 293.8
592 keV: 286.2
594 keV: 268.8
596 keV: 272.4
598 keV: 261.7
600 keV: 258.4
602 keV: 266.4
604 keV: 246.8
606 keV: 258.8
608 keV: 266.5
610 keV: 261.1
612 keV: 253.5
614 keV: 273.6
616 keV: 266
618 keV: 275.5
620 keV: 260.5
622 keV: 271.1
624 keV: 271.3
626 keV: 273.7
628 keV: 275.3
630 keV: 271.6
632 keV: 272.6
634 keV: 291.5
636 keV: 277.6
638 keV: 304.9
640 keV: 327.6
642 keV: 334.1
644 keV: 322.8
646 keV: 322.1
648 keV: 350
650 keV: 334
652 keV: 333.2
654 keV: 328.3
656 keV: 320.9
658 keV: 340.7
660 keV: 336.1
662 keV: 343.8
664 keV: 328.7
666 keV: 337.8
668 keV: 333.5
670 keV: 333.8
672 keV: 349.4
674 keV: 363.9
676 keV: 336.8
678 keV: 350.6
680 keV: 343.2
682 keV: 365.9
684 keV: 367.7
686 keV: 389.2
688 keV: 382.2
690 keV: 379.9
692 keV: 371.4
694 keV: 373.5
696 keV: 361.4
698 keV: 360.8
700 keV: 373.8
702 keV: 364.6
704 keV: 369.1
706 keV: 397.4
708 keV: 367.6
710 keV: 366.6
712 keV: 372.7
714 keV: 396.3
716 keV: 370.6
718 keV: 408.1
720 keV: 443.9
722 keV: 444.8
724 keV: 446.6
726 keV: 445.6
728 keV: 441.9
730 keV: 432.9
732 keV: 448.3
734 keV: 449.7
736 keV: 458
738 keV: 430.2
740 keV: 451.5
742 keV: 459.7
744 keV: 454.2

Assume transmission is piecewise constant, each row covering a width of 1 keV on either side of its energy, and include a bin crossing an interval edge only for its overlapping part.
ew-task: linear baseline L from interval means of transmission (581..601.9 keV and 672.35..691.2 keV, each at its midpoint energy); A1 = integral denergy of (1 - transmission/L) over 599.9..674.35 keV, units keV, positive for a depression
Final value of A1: 5.2 keV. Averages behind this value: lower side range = 281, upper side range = 364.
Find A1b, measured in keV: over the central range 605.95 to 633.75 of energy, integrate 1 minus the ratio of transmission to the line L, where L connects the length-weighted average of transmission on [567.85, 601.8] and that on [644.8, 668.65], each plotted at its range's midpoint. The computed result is 3.8 keV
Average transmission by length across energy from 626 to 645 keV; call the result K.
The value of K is 296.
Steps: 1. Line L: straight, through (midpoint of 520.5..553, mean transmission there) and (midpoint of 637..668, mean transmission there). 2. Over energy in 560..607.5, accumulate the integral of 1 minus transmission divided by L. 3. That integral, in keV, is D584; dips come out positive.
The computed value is 4.1 keV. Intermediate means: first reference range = 304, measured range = 288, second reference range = 331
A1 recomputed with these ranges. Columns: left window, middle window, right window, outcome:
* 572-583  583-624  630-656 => 4.8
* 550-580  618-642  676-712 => 3.8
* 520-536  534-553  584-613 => -2.6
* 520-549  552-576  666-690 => 0.6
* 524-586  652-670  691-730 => 1.5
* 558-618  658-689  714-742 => 2.2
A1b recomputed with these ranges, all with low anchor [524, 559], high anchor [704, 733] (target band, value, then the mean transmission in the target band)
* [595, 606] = 2.53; 261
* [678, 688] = 0.60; 366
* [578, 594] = 1.93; 290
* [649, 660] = 1.19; 332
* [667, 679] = 1.22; 345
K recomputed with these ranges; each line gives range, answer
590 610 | 266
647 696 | 350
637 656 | 328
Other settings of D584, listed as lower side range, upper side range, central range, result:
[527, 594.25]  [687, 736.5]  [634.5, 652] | 1.7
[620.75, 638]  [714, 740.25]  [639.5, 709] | -0.7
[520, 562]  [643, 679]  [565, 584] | 0.5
